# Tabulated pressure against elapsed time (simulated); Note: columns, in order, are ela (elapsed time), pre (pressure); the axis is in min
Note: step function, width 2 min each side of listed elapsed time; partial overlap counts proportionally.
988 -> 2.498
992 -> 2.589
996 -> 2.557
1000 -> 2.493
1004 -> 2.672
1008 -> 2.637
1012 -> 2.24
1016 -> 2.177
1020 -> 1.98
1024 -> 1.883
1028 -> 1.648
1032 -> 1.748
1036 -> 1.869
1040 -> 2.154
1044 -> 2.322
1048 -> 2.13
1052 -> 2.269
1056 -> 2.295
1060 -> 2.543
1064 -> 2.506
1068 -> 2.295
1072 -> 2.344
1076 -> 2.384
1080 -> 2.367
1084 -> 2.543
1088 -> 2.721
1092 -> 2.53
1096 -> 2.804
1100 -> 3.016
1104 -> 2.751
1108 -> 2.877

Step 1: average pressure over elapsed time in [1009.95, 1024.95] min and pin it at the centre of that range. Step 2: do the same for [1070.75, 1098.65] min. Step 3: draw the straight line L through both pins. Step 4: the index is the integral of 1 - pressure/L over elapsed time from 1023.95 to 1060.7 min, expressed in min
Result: 2.93 min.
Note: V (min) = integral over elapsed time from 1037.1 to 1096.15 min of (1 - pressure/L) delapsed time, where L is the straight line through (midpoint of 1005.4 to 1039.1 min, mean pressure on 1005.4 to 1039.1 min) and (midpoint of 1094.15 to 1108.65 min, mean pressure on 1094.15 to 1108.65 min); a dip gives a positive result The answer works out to 2.5 min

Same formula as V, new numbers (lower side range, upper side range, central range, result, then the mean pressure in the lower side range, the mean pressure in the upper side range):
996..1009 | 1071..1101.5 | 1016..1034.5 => 5.3 min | 2.59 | 2.59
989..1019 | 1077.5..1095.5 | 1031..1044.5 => 2.7 min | 2.46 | 2.56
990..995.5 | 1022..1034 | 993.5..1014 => -1.8 min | 2.58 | 1.76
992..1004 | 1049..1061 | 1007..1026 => 2.5 min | 2.56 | 2.33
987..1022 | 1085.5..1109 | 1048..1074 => 2.8 min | 2.42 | 2.77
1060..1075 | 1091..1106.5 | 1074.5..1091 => 0.6 min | 2.4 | 2.79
